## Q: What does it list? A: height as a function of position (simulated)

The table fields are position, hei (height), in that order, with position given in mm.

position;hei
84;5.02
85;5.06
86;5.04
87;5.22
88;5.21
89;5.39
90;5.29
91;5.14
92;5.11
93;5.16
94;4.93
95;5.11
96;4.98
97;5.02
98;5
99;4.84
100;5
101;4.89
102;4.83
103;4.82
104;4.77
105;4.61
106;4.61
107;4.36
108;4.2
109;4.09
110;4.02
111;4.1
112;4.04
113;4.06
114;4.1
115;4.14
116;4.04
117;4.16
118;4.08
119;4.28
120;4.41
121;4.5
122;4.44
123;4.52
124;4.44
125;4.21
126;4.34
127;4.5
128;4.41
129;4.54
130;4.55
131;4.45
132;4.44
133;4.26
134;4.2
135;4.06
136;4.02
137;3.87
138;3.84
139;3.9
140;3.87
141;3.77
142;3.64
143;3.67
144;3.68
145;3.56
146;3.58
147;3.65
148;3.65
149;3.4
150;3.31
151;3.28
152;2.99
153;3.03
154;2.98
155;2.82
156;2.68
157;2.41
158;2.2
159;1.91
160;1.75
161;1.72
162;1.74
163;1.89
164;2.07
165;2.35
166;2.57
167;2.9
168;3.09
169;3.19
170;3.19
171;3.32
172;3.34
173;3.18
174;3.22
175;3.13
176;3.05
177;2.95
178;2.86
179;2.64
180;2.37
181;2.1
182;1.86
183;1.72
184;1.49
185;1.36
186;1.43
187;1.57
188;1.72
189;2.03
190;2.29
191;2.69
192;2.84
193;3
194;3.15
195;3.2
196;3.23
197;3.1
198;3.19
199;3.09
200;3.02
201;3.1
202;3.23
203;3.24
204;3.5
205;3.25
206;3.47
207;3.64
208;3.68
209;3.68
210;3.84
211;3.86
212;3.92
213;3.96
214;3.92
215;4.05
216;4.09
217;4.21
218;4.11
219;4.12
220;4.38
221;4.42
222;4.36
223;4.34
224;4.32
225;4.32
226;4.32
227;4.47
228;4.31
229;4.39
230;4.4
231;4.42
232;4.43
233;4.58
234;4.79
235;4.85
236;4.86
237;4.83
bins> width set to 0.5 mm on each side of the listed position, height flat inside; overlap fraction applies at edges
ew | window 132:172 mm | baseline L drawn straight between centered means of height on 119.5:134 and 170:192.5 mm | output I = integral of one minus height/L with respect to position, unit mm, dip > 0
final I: 4.2 mm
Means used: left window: 4.42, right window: 2.43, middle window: 3.15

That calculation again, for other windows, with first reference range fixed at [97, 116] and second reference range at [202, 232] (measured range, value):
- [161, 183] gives 8.05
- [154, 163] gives 4.39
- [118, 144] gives 1.09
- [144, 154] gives 2.15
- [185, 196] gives 4.65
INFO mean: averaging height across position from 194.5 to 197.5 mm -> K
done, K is 3.18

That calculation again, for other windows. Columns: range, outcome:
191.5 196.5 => 3.08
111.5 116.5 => 4.08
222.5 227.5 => 4.35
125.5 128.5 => 4.42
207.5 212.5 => 3.8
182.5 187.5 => 1.51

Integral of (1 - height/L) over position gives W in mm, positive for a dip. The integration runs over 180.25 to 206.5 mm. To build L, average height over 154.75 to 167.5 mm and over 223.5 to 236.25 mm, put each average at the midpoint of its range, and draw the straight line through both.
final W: 5.67 mm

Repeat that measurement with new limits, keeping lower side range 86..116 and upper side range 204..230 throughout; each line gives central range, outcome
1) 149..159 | 3.58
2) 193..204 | 2.63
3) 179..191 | 6.66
